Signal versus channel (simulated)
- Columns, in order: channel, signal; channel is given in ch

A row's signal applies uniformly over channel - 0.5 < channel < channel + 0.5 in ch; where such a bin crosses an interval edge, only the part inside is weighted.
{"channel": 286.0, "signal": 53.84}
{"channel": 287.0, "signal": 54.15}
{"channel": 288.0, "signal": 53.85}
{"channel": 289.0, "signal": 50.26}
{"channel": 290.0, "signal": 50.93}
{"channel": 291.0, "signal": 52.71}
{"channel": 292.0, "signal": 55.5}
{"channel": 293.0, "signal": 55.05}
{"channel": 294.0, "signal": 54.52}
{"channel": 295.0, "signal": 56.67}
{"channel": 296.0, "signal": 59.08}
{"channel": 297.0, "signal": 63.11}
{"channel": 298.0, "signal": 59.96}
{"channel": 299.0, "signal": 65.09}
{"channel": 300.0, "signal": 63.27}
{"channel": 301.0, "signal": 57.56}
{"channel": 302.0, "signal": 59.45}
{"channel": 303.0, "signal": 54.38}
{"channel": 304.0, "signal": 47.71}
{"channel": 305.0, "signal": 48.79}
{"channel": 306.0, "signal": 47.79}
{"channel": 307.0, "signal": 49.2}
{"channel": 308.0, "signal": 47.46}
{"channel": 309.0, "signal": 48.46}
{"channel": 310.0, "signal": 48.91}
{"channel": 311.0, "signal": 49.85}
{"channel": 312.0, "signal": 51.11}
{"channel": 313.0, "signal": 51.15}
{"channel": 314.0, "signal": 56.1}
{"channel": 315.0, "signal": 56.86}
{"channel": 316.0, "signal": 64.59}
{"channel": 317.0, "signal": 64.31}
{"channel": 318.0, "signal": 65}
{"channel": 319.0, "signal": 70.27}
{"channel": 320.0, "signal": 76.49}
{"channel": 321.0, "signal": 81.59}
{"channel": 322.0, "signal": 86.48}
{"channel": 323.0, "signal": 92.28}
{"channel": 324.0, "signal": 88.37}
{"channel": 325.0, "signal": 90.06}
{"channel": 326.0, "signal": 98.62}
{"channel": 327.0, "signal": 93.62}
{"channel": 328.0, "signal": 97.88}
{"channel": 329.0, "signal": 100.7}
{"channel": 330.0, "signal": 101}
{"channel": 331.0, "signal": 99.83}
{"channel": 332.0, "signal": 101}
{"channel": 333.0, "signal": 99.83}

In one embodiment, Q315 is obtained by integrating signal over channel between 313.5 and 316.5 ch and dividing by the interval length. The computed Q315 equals 59.2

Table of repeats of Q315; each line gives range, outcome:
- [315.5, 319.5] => 66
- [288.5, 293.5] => 52.9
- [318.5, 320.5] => 73.4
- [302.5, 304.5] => 51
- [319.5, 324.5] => 85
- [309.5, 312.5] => 50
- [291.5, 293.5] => 55.3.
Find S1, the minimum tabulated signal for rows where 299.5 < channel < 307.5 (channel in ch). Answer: 47.71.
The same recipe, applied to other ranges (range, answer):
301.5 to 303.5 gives 54.38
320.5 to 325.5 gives 81.59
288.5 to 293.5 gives 50.26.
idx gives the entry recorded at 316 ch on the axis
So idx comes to 64.59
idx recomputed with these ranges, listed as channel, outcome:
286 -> 53.84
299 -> 65.09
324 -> 88.37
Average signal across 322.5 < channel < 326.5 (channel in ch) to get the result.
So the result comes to 92.3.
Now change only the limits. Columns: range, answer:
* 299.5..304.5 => 56.5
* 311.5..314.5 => 52.8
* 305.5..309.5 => 48.2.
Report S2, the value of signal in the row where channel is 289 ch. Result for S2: 50.26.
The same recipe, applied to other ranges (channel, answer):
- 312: 51.11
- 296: 59.08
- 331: 99.83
